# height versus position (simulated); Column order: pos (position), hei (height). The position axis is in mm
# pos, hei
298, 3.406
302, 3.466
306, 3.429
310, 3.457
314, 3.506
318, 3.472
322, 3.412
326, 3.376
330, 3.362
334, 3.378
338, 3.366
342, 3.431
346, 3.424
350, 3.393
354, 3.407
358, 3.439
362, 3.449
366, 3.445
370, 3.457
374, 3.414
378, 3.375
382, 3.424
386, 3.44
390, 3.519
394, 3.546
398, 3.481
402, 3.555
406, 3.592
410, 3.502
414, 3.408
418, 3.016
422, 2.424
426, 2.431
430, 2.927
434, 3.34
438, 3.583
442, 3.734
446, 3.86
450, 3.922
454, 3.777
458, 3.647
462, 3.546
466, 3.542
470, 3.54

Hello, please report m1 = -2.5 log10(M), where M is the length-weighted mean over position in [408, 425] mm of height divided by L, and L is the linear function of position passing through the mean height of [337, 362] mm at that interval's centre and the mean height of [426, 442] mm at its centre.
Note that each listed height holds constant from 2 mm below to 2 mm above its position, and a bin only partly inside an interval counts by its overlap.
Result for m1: 0.08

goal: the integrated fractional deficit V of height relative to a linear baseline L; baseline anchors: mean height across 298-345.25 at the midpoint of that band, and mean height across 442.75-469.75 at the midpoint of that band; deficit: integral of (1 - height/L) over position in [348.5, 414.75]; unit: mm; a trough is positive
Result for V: 1.6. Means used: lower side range 3.42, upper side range 3.71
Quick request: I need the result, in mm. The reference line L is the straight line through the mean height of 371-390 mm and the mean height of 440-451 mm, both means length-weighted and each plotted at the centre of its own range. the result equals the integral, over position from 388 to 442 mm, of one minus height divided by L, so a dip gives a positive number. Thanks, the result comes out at 5.4 mm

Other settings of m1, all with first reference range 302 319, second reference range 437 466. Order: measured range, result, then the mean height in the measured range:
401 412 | 0.03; 3.55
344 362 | 0.04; 3.42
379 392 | 0.04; 3.45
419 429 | 0.40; 2.54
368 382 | 0.05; 3.42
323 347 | 0.04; 3.39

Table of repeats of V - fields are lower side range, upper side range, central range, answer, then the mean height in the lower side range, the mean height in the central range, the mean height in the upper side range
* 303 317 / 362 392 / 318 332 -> 0.3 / 3.46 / 3.4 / 3.44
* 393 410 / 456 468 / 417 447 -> 3.5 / 3.54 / 3.15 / 3.58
